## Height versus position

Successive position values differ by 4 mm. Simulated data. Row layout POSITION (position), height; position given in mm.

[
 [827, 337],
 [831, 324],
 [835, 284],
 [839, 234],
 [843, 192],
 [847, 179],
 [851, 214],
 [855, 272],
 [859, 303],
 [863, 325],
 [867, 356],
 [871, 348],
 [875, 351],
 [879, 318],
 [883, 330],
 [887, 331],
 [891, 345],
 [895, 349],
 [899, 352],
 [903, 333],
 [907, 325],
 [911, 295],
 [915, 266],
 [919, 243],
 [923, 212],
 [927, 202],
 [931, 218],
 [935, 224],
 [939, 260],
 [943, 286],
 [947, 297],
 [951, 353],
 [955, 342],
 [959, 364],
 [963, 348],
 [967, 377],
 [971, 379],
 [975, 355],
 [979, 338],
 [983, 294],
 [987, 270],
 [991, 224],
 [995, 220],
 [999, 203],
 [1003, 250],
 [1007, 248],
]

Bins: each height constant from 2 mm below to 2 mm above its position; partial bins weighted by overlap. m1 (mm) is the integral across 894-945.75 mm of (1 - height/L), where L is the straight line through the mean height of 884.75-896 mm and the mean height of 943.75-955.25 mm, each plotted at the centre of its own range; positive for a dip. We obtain 9.3 mm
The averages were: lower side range 341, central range 273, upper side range 324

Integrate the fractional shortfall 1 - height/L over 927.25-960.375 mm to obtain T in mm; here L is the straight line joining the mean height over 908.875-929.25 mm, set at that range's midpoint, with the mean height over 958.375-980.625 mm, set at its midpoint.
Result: 1.8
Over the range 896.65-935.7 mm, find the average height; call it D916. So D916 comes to 269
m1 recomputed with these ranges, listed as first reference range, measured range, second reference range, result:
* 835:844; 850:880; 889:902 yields -3.0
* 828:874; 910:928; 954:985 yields 4.3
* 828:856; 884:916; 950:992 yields -4.8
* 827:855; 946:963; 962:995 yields -2.1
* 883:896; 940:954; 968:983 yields 1.5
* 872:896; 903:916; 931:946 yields -0.2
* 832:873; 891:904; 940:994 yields -2.4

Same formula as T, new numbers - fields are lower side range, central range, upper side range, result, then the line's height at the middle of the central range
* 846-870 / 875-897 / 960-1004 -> -3.9 mm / 286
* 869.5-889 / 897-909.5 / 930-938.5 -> -2.0 mm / 289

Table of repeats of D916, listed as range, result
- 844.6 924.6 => 302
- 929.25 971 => 311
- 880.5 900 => 340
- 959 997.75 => 312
